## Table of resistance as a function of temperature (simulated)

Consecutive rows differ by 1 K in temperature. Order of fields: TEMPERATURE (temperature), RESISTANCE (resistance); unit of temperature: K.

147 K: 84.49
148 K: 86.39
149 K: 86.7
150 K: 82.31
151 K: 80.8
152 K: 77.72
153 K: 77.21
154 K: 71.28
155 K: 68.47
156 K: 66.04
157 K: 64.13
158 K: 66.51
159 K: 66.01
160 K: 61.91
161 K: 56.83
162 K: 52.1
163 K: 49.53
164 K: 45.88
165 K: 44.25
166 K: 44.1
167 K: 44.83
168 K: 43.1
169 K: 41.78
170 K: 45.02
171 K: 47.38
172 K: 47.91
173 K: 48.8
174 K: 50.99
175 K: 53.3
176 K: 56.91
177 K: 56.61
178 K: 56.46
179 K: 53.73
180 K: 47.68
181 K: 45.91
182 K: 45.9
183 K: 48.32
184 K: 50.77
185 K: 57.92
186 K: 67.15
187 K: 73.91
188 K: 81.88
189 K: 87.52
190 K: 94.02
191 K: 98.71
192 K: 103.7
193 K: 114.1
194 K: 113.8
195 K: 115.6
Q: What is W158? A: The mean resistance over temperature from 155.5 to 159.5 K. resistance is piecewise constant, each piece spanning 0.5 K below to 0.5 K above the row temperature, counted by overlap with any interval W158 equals 65.7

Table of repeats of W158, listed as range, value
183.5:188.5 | 66.3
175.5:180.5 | 54.3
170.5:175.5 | 49.7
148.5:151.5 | 83.3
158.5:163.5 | 57.3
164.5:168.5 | 44.1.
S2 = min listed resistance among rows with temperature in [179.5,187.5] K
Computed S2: 45.9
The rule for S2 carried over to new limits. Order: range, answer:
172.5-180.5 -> 47.68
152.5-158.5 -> 64.13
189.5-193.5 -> 94.02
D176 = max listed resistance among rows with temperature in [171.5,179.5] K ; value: 56.91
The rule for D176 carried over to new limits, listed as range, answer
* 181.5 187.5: 73.91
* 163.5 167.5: 45.88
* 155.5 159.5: 66.51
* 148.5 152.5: 86.7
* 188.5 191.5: 98.71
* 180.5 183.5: 48.32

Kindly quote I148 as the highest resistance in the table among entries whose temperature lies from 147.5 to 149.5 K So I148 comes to 86.7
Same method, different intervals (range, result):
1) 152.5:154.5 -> 77.21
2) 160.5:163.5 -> 56.83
